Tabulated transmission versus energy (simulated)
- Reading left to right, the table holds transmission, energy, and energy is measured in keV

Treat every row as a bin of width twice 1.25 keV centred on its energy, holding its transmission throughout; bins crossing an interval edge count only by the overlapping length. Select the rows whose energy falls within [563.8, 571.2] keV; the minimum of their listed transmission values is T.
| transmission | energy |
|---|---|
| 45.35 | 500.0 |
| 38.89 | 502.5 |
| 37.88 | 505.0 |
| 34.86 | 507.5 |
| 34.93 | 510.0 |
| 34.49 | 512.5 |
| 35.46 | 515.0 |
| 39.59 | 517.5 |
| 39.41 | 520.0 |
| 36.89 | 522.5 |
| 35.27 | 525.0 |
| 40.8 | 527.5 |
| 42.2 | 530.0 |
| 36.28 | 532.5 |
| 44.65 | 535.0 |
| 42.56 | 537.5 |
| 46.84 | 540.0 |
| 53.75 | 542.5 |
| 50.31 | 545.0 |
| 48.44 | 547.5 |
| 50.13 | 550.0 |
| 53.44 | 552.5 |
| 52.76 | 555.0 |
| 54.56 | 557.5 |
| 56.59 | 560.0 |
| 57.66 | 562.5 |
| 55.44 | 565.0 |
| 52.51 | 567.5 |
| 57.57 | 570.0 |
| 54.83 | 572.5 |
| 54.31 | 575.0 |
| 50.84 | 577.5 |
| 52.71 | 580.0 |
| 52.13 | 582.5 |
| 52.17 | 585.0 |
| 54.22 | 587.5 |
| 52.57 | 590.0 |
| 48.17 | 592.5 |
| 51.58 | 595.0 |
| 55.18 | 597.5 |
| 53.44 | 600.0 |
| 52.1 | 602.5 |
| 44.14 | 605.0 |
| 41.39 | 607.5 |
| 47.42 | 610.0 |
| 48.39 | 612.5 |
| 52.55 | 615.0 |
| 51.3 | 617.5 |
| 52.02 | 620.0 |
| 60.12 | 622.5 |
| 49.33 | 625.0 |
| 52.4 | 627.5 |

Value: 52.51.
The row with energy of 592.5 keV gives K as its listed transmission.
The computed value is 48.17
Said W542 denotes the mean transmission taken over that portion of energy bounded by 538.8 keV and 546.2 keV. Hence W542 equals 50.3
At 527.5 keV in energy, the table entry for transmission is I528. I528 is 40.8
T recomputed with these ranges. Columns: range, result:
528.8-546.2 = 36.28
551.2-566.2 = 52.76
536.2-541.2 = 42.56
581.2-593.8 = 48.17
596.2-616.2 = 41.39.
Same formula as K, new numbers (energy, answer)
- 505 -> 37.88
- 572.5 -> 54.83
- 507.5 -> 34.86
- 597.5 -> 55.18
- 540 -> 46.84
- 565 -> 55.44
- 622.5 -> 60.12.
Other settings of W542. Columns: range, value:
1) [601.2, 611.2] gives 46.3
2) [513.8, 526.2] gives 37.3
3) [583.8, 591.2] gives 53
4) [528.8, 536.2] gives 41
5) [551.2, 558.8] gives 53.6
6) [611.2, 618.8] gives 50.7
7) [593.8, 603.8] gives 53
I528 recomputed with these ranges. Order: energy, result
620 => 52.02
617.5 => 51.3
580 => 52.71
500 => 45.35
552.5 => 53.44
